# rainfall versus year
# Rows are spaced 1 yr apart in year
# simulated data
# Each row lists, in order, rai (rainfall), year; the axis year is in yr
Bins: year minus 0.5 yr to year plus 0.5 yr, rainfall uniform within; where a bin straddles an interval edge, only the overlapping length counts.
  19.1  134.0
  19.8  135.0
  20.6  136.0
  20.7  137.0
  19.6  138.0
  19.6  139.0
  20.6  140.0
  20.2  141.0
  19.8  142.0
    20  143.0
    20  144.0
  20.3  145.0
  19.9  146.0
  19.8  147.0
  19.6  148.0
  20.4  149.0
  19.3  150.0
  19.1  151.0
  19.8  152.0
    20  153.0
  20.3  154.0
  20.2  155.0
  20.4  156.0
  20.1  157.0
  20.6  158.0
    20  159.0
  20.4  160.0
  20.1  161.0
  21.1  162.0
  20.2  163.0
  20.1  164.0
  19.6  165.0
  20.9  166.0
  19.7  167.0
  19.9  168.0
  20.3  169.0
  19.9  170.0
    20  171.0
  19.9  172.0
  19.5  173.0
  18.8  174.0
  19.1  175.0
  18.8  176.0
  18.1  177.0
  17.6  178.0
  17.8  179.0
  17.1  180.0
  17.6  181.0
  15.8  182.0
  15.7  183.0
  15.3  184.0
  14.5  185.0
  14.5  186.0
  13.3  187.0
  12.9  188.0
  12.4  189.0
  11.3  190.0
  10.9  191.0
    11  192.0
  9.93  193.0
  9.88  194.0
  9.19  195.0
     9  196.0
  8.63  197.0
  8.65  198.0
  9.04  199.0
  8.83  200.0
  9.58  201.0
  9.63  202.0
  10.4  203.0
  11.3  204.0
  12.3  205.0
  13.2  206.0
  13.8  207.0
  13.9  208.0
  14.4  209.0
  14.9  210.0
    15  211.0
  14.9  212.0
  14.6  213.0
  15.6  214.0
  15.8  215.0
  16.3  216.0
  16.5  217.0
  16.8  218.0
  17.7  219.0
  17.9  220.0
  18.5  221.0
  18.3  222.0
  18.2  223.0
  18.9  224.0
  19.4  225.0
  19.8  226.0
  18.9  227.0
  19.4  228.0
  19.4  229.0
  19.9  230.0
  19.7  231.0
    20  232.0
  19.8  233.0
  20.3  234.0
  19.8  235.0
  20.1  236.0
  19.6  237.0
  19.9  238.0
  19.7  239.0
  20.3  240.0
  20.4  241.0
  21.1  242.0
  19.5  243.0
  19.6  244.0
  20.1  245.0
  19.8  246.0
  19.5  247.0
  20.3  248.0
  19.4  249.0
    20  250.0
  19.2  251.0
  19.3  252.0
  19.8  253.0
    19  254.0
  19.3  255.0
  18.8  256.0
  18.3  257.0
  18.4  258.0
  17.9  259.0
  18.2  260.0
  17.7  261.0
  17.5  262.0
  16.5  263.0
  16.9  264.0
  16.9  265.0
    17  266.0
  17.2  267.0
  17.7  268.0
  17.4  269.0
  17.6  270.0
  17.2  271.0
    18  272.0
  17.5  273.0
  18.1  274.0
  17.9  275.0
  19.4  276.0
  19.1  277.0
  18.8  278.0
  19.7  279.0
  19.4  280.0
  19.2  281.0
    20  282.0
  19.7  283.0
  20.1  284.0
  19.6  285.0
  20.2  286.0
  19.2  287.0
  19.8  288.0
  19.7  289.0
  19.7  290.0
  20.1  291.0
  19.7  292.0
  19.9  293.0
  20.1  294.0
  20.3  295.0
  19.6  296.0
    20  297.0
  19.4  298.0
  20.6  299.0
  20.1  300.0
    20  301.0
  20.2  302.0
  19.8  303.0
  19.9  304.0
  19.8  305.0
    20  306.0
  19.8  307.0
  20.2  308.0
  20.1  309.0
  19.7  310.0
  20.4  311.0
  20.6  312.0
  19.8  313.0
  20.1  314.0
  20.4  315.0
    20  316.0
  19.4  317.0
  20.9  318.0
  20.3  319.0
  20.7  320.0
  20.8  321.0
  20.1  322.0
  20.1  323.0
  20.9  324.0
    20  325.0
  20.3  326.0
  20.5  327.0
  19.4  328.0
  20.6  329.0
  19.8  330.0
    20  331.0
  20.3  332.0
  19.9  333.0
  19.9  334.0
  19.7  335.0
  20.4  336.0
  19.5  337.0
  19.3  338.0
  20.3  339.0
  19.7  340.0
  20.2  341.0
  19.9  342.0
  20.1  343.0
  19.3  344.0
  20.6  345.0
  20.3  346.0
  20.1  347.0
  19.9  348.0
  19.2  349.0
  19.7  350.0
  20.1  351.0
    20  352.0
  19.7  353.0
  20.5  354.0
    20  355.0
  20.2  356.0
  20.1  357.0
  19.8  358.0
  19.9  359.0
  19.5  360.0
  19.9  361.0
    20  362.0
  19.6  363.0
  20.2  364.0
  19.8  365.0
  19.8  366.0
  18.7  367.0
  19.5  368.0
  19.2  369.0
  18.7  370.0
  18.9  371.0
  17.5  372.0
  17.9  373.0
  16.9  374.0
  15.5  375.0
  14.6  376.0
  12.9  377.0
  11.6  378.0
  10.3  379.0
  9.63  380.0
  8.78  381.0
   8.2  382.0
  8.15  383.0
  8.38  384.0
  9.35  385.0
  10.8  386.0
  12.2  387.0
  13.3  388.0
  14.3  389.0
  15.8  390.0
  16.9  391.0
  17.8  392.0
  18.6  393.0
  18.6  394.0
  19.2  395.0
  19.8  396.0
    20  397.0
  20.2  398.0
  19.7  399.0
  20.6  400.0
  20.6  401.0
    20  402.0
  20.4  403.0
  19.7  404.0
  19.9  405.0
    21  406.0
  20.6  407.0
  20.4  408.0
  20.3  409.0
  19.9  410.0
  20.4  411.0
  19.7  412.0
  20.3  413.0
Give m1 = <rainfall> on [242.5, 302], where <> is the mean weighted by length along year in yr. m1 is 19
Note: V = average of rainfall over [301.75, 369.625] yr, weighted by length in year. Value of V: 20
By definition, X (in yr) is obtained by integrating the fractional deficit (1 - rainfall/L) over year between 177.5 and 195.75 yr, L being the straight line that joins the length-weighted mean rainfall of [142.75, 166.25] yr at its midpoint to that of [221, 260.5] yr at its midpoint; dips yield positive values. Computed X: 5.7 yr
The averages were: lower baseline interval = 20.1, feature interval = 13.6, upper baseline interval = 19.5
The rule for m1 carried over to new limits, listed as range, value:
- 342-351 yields 19.9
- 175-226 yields 14.2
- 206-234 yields 17.3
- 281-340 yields 20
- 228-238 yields 19.8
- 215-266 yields 18.9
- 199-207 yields 10.8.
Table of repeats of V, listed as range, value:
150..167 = 20.1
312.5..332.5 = 20.2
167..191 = 16.9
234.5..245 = 20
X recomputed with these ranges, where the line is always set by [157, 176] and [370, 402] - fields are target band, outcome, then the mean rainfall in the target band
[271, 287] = -1.40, 19.1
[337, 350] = -3.03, 19.9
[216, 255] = -1.82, 19.3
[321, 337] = -3.59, 20.1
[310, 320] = -2.07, 20.2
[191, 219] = 9.81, 12.4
